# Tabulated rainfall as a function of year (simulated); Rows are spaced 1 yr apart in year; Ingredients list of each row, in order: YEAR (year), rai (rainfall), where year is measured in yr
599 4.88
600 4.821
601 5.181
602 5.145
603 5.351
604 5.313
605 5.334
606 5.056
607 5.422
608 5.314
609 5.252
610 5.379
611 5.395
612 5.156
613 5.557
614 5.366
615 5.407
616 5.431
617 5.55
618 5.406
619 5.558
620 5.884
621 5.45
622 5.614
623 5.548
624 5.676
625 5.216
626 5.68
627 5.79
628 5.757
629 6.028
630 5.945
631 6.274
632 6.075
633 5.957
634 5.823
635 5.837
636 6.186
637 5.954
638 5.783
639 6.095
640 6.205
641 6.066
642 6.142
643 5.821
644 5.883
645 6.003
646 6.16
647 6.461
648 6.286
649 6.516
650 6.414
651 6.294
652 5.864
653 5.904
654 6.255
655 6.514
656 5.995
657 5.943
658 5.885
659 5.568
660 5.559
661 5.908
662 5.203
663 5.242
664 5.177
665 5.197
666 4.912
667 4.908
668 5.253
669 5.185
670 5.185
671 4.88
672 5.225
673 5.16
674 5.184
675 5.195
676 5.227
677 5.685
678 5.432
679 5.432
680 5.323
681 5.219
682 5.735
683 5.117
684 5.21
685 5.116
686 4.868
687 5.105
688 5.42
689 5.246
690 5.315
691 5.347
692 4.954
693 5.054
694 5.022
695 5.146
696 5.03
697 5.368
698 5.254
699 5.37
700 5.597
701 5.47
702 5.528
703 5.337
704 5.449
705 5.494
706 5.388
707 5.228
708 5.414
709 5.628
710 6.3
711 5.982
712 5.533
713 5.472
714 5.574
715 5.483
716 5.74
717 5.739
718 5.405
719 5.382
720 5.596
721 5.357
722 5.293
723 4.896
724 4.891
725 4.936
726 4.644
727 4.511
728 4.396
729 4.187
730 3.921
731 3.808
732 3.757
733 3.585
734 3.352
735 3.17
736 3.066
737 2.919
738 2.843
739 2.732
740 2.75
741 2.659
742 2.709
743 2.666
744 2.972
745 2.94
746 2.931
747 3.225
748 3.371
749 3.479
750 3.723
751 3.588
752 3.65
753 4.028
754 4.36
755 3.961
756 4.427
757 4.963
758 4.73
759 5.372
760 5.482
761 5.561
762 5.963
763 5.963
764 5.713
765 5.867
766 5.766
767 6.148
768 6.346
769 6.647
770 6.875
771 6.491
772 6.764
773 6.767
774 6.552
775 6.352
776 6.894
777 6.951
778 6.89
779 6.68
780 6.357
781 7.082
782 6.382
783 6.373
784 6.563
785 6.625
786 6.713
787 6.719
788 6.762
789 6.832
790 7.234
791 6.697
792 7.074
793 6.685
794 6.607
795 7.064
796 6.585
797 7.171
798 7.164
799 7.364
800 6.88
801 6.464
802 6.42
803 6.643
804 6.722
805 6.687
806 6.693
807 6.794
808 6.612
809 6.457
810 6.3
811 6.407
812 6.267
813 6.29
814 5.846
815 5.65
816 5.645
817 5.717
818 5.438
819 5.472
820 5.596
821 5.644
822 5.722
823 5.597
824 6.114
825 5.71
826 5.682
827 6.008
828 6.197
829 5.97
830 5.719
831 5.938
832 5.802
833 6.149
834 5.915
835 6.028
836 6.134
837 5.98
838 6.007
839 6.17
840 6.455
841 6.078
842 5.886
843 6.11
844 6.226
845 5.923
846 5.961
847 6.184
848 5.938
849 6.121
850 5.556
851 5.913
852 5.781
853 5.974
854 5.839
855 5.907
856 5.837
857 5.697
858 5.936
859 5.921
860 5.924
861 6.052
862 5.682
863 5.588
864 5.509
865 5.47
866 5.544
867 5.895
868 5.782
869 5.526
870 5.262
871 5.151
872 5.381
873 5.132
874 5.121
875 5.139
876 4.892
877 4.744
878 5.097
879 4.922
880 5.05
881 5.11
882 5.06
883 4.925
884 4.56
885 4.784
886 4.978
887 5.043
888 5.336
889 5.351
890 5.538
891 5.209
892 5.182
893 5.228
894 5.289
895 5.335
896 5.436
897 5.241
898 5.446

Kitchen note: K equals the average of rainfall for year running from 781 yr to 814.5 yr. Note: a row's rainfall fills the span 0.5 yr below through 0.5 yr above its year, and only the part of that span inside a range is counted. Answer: 6.68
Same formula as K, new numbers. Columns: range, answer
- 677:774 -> 4.88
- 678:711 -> 5.34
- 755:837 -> 6.25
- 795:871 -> 6.04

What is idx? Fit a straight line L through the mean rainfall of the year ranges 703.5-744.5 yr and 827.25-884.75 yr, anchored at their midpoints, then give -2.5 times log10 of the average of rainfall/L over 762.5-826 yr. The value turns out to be -0.25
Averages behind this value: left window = 4.51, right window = 5.68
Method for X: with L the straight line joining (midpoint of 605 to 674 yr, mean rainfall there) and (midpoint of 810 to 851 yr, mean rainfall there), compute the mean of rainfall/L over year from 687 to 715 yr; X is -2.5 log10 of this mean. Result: 0.07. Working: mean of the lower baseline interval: 5.68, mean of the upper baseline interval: 5.94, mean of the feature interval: 5.4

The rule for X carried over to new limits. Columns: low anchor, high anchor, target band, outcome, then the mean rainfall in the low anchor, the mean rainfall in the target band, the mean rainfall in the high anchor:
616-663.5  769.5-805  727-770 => 0.489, 5.89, 4.17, 6.75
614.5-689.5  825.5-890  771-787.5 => -0.180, 5.65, 6.66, 5.64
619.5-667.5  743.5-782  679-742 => 0.145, 5.85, 4.87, 5.33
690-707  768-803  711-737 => 0.210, 5.3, 4.7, 6.75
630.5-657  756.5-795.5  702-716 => 0.126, 6.1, 5.57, 6.4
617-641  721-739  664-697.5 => -0.068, 5.81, 5.2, 4.01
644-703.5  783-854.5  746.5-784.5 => 0.073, 5.48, 5.59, 6.24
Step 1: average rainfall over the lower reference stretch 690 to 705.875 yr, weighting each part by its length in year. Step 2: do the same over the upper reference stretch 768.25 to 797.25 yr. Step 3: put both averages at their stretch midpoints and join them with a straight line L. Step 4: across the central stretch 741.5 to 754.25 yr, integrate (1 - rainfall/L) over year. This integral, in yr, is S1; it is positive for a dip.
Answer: 5.8 yr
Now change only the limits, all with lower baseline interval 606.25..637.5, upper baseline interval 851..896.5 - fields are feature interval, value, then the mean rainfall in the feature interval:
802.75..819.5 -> -2.3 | 6.21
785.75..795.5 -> -2.4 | 6.84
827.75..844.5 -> -1.9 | 6.04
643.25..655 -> -1.2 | 6.19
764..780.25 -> -3.0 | 6.5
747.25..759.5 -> 3.1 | 4.12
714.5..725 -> 0.3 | 5.36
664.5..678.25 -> 1.0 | 5.18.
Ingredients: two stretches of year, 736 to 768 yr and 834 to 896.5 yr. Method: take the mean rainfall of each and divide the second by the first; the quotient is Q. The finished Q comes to 1.3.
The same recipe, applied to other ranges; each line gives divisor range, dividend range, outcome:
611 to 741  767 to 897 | 1.13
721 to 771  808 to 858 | 1.38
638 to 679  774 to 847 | 1.11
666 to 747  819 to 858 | 1.23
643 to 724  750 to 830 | 1.12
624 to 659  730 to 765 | 0.64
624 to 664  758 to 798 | 1.09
